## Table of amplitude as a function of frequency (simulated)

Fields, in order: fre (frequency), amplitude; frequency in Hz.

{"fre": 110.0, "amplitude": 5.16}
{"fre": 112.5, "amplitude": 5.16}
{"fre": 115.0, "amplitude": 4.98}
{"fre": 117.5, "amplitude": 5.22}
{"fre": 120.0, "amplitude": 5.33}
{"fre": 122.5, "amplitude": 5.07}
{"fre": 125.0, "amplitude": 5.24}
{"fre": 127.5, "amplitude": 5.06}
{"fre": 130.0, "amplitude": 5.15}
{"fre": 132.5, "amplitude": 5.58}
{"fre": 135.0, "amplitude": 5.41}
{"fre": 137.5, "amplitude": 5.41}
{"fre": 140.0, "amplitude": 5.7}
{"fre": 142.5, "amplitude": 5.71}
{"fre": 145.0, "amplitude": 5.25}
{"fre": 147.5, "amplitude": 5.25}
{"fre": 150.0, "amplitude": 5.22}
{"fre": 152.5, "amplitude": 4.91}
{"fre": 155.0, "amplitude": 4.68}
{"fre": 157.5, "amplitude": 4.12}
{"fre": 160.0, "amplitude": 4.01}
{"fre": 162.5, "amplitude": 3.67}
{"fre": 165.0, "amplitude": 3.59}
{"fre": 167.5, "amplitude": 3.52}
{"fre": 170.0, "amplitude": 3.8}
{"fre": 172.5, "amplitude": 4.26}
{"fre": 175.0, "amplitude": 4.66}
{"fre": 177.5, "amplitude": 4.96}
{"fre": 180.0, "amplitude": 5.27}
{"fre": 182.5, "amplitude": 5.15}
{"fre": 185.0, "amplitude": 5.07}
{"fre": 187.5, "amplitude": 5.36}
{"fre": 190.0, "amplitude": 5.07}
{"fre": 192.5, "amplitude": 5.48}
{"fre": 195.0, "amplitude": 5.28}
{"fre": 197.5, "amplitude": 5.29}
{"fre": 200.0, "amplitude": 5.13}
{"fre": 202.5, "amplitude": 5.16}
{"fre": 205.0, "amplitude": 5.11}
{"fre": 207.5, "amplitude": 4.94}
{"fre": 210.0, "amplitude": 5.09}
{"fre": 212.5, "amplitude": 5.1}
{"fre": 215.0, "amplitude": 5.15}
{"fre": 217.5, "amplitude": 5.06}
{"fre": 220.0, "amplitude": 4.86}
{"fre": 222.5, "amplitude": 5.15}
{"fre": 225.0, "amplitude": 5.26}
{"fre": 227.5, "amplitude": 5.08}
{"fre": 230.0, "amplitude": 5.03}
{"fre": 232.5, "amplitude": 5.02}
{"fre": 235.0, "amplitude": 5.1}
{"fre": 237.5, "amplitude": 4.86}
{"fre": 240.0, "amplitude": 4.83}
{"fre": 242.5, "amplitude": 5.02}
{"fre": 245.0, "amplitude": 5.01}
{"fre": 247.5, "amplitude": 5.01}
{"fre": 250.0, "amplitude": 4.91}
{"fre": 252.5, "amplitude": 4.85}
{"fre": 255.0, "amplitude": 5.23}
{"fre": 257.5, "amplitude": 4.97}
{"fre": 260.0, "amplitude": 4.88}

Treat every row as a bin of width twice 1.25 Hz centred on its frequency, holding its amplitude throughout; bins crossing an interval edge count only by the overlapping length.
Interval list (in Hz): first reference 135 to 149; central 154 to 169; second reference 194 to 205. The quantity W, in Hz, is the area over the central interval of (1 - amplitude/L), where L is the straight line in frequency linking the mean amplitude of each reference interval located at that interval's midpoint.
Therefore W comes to 4.1 Hz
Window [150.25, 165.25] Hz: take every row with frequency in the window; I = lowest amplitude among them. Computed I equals 3.59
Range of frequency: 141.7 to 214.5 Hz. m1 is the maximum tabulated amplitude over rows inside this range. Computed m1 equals 5.71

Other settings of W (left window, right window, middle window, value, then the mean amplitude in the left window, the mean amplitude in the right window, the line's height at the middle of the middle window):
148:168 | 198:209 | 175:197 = -1.8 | 4.28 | 5.1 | 4.78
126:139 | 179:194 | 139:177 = 5.2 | 5.33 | 5.23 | 5.28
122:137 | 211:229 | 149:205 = 4.9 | 5.27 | 5.09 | 5.18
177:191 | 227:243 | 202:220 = 0.0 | 5.16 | 4.99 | 5.07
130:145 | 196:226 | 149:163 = 2.4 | 5.5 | 5.11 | 5.4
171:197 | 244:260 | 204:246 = -0.2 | 5.05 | 4.99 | 5.01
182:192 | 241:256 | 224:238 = 0.0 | 5.19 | 5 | 5.05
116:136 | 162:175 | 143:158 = -1.8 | 5.25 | 3.86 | 4.45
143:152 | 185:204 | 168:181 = 1.8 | 5.25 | 5.24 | 5.24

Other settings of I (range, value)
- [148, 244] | 3.52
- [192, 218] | 4.94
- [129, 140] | 5.15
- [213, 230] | 4.86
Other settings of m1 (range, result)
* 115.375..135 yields 5.58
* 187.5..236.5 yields 5.48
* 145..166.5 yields 5.25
